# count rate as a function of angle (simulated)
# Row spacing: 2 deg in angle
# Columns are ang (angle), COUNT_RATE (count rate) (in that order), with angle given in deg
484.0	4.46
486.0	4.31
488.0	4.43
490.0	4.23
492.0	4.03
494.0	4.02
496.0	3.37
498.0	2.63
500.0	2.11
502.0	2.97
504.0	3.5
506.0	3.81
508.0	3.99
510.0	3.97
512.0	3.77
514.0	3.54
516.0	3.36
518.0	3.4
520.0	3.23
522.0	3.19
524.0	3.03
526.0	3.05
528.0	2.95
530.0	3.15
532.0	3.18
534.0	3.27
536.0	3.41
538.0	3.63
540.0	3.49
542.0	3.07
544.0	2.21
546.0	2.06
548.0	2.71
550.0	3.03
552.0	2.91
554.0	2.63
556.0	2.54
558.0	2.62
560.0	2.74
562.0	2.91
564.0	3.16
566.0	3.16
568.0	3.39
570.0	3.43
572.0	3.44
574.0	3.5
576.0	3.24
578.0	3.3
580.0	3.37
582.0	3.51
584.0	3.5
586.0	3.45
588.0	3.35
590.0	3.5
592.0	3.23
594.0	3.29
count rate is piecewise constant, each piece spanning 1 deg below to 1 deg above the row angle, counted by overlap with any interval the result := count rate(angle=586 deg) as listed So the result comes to 3.45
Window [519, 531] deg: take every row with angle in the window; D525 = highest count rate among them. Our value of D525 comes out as 3.23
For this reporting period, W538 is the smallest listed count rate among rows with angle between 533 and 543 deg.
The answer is 3.07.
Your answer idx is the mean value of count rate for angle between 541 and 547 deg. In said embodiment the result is 2.45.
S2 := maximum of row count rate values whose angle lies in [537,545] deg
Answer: 3.63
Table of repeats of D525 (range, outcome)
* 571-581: 3.5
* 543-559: 3.03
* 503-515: 3.99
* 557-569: 3.39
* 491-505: 4.03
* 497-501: 2.63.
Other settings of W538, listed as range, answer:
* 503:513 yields 3.5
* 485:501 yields 2.11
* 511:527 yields 3.03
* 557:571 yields 2.62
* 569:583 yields 3.24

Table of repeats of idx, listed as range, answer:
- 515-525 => 3.24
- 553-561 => 2.63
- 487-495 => 4.18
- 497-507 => 3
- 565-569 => 3.28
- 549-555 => 2.86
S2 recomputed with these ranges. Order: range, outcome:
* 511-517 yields 3.77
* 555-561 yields 2.74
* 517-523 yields 3.4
